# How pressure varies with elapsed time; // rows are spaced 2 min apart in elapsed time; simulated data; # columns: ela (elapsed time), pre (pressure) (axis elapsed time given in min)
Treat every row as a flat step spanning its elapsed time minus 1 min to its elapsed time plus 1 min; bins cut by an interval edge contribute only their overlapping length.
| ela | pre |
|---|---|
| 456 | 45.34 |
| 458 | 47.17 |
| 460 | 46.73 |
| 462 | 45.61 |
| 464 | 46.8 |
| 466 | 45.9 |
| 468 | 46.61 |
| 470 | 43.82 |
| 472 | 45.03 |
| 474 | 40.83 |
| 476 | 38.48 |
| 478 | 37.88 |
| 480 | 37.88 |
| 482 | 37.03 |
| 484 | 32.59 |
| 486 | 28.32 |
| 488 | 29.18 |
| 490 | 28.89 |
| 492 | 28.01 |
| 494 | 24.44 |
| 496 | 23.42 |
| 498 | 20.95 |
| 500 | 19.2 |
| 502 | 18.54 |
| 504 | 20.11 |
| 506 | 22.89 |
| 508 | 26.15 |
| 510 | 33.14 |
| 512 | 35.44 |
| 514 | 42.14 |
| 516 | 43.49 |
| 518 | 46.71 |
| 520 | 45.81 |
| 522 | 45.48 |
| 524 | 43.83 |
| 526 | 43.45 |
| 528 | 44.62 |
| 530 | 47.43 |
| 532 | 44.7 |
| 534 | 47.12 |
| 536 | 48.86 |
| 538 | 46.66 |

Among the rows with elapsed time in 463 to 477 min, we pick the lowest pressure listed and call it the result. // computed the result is 38.48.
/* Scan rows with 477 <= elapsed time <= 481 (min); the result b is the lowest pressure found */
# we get 37.88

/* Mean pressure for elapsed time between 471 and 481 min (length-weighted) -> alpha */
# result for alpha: 40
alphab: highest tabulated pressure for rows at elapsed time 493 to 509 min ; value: 26.15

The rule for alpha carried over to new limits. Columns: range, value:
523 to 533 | 44.8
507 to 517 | 36.1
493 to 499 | 22.9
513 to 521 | 44.5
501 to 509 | 21.9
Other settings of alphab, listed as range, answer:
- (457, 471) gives 47.17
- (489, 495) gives 28.89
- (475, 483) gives 38.48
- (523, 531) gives 47.43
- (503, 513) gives 35.44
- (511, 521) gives 46.71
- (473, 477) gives 40.83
